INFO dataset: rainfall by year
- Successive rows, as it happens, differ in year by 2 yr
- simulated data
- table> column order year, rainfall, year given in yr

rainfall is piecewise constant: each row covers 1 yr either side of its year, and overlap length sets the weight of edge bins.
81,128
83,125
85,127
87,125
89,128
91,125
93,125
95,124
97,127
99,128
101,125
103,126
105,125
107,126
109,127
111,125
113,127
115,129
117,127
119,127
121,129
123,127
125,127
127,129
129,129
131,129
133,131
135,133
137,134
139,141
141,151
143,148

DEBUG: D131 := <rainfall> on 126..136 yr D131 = 130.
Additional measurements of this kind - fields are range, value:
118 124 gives 128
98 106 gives 126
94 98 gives 126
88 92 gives 126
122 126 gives 127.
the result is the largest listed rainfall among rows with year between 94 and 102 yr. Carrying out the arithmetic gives 128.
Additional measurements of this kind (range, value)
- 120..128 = 129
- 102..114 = 127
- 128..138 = 134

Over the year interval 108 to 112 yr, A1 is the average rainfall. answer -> 126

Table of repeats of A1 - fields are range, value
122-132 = 128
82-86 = 126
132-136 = 132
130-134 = 130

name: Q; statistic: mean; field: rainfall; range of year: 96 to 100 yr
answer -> 128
